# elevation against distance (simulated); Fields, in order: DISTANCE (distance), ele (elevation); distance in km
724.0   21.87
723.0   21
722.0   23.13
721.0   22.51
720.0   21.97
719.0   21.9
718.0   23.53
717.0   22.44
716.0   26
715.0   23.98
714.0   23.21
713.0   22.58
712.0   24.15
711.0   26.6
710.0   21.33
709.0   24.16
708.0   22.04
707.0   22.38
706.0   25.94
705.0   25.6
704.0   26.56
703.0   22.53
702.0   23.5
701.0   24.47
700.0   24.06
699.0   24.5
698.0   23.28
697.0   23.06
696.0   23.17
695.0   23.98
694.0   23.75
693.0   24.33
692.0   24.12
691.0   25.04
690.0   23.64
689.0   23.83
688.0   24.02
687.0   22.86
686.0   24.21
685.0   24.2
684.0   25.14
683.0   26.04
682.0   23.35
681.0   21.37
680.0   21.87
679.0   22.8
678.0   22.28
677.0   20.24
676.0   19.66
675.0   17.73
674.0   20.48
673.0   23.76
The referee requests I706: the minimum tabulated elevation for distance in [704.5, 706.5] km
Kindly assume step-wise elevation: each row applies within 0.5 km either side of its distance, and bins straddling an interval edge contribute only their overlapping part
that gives 25.6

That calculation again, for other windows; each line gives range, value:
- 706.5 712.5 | 21.33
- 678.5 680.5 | 21.87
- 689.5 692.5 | 23.64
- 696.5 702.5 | 23.06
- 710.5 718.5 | 22.44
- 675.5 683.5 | 19.66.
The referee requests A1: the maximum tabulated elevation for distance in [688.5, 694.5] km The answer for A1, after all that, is 25.04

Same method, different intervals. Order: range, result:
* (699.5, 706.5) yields 26.56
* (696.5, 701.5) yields 24.5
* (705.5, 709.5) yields 25.94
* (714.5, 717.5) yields 26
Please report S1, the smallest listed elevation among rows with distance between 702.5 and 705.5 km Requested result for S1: 22.53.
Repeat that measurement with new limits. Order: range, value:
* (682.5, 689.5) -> 22.86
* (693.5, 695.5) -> 23.75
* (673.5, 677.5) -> 17.73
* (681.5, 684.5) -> 23.35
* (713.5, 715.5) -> 23.21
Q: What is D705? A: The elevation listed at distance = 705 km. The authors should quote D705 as 25.6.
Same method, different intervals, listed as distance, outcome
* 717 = 22.44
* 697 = 23.06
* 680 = 21.87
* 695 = 23.98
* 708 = 22.04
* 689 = 23.83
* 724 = 21.87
